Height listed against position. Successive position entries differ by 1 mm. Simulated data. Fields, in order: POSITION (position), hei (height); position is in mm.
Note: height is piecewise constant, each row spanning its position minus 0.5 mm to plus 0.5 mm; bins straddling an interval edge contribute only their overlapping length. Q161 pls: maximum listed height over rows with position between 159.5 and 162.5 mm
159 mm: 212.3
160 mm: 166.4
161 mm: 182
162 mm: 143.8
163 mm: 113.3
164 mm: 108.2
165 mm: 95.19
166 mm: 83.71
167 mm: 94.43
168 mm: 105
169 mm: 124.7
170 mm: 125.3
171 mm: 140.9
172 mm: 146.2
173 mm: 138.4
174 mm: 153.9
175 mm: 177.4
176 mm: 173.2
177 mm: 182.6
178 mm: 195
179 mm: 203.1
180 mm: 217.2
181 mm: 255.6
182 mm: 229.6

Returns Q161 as 182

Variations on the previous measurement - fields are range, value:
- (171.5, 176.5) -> 177.4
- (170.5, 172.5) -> 146.2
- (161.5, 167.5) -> 143.8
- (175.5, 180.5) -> 217.2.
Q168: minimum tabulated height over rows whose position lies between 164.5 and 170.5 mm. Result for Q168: 83.71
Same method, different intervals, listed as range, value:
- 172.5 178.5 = 138.4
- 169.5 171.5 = 125.3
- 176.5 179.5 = 182.6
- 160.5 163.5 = 113.3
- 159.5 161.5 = 166.4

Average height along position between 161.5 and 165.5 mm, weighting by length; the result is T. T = 115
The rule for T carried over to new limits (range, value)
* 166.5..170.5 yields 112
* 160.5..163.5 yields 146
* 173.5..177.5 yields 172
